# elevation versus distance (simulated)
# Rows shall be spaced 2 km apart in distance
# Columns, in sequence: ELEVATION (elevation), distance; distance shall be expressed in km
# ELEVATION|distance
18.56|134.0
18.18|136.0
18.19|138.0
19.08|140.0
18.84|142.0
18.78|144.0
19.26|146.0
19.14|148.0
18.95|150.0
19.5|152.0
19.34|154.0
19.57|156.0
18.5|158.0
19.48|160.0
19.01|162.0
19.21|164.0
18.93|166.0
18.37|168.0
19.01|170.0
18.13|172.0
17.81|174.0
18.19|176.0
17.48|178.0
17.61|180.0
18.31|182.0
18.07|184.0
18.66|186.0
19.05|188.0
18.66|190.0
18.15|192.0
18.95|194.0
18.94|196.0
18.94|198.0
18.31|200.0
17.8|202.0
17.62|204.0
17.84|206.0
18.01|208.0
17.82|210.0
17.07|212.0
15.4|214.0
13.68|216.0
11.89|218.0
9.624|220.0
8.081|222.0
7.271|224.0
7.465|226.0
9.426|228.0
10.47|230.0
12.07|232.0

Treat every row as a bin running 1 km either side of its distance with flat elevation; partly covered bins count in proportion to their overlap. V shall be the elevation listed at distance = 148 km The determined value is 19.14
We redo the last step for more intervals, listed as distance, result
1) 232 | 12.07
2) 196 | 18.94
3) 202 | 17.8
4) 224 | 7.271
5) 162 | 19.01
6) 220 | 9.624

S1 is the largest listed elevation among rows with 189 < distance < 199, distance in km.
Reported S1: 18.95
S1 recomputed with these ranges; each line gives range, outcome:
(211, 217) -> 17.07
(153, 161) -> 19.57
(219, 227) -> 9.624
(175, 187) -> 18.66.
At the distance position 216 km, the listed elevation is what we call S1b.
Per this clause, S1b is 13.68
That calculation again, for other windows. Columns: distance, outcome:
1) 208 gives 18.01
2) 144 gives 18.78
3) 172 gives 18.13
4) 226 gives 7.465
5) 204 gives 17.62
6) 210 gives 17.82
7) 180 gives 17.61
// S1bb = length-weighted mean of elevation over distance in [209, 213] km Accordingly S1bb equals 17.4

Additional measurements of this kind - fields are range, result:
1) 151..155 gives 19.4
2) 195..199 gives 18.9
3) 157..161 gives 19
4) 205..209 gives 17.9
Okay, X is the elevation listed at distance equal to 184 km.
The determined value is 18.07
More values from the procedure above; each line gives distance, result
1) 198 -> 18.94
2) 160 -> 19.48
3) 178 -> 17.48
